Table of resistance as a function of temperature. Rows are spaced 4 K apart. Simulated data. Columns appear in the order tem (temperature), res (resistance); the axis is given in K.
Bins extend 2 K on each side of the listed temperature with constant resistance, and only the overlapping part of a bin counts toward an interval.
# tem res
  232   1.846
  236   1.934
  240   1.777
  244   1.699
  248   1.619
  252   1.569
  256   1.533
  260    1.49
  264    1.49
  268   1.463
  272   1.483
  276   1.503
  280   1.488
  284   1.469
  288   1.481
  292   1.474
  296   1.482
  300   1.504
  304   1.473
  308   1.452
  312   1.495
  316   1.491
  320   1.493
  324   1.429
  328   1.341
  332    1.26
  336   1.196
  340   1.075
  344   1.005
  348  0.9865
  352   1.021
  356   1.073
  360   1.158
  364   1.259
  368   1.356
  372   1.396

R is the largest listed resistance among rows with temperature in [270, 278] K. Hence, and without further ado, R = 1.503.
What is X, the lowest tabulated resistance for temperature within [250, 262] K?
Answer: 1.49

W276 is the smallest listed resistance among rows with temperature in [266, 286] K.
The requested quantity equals 1.463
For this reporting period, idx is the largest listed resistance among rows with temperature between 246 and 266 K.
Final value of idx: 1.619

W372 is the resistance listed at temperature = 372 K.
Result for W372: 1.396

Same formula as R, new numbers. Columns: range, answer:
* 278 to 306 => 1.504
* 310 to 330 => 1.495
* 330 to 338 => 1.26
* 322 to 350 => 1.429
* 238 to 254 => 1.777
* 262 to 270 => 1.49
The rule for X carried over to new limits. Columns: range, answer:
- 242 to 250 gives 1.619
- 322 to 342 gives 1.075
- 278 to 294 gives 1.469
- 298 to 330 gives 1.341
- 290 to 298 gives 1.474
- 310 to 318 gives 1.491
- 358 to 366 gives 1.158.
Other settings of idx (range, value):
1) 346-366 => 1.259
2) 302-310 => 1.473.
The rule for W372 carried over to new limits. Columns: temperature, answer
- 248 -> 1.619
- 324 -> 1.429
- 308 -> 1.452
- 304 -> 1.473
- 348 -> 0.9865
